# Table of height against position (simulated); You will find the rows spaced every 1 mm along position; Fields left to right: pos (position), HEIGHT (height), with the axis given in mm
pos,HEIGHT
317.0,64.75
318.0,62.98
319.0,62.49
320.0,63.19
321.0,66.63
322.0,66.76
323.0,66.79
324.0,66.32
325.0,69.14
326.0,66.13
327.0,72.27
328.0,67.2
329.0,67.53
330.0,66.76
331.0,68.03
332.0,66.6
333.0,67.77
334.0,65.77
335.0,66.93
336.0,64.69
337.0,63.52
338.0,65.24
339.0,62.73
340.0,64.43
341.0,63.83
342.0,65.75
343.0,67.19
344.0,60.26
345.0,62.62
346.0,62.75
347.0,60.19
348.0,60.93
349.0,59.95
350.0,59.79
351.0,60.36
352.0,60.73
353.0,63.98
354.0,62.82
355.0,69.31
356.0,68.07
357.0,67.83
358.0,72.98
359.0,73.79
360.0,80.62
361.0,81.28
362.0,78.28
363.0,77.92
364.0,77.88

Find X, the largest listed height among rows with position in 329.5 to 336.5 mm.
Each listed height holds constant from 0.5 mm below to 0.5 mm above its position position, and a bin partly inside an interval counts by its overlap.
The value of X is 68.03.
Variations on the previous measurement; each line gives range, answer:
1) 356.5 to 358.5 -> 72.98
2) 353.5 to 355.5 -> 69.31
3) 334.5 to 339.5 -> 66.93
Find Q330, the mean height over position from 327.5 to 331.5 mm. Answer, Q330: 67.4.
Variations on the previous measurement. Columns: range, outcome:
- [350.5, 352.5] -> 60.5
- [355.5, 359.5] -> 70.7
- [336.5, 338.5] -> 64.4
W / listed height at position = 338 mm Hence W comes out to 65.24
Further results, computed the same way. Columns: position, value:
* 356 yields 68.07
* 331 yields 68.03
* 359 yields 73.79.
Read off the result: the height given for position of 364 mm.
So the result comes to 77.88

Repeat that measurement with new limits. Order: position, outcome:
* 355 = 69.31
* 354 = 62.82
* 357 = 67.83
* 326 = 66.13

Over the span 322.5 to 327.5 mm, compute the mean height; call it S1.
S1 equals 68.1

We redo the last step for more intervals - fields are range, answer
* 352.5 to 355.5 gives 65.4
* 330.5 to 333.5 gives 67.5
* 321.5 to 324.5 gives 66.6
